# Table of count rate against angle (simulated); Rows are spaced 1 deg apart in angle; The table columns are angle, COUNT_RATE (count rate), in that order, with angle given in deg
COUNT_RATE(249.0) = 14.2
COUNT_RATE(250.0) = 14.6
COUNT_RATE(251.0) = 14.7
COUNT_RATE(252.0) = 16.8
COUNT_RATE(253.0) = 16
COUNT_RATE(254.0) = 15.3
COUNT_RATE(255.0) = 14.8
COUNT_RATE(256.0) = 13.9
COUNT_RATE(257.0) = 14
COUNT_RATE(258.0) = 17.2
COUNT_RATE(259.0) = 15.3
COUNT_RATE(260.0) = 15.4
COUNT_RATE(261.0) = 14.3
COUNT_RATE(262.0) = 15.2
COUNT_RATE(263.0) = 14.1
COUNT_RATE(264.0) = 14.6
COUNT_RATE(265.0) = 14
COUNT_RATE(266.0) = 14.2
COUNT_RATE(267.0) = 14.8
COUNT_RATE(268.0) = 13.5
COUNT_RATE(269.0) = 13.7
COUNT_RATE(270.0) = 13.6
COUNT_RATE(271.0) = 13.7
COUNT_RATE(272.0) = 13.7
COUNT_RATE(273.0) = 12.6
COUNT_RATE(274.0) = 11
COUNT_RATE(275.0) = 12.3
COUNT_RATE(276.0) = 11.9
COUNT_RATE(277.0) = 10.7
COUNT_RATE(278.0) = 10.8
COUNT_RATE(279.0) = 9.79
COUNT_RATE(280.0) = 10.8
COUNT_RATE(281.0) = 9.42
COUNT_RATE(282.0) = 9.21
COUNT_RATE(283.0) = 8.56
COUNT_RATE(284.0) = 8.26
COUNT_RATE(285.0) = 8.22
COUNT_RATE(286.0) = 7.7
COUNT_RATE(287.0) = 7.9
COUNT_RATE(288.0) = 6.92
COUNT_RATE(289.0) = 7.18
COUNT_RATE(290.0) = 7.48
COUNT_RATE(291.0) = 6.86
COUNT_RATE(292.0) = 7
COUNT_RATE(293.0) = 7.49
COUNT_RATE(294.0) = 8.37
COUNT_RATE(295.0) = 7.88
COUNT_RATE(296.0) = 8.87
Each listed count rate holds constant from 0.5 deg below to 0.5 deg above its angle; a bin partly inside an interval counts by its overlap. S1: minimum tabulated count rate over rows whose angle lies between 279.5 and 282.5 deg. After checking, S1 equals 9.21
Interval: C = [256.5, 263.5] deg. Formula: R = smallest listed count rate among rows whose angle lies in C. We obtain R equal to 14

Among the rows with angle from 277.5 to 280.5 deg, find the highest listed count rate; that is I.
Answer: 10.8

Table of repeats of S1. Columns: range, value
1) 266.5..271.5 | 13.5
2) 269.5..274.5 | 11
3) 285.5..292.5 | 6.86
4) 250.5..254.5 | 14.7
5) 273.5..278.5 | 10.7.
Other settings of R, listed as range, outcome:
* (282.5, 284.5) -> 8.26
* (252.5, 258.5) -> 13.9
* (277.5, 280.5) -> 9.79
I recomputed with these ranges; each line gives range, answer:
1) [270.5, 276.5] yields 13.7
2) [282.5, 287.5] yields 8.56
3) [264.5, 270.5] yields 14.8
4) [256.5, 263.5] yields 17.2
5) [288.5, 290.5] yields 7.48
